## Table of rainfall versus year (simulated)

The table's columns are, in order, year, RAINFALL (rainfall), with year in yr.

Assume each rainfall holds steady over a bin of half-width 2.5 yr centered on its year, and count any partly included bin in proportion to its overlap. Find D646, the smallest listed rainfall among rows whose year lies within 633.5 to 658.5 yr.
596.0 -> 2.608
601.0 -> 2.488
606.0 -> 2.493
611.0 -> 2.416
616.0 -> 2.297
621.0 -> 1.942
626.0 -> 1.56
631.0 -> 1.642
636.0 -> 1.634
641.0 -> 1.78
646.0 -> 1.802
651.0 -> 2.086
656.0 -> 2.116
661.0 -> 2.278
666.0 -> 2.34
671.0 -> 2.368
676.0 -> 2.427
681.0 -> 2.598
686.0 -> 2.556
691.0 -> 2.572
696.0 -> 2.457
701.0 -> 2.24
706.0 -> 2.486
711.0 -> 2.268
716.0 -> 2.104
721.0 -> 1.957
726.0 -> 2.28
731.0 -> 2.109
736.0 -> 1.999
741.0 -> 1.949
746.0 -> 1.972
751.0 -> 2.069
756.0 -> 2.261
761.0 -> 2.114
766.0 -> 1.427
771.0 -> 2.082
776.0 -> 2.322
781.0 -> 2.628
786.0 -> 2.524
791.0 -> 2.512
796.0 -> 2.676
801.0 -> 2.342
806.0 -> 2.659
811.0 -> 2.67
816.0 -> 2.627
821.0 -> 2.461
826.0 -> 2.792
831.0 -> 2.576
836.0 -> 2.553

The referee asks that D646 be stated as 1.634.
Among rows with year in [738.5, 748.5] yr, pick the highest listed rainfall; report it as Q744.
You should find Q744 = 1.972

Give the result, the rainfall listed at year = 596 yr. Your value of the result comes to 2.608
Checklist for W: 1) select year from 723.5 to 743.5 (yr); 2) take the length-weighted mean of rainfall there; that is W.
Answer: 2.08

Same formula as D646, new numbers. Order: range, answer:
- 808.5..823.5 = 2.461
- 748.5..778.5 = 1.427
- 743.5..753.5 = 1.972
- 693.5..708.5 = 2.24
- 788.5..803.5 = 2.342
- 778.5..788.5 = 2.524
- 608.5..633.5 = 1.56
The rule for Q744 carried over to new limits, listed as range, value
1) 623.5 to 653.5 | 2.086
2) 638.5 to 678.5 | 2.427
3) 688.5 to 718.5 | 2.572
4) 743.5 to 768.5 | 2.261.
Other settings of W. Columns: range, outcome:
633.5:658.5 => 1.88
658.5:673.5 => 2.33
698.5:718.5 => 2.27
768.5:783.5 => 2.34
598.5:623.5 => 2.33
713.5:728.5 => 2.11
